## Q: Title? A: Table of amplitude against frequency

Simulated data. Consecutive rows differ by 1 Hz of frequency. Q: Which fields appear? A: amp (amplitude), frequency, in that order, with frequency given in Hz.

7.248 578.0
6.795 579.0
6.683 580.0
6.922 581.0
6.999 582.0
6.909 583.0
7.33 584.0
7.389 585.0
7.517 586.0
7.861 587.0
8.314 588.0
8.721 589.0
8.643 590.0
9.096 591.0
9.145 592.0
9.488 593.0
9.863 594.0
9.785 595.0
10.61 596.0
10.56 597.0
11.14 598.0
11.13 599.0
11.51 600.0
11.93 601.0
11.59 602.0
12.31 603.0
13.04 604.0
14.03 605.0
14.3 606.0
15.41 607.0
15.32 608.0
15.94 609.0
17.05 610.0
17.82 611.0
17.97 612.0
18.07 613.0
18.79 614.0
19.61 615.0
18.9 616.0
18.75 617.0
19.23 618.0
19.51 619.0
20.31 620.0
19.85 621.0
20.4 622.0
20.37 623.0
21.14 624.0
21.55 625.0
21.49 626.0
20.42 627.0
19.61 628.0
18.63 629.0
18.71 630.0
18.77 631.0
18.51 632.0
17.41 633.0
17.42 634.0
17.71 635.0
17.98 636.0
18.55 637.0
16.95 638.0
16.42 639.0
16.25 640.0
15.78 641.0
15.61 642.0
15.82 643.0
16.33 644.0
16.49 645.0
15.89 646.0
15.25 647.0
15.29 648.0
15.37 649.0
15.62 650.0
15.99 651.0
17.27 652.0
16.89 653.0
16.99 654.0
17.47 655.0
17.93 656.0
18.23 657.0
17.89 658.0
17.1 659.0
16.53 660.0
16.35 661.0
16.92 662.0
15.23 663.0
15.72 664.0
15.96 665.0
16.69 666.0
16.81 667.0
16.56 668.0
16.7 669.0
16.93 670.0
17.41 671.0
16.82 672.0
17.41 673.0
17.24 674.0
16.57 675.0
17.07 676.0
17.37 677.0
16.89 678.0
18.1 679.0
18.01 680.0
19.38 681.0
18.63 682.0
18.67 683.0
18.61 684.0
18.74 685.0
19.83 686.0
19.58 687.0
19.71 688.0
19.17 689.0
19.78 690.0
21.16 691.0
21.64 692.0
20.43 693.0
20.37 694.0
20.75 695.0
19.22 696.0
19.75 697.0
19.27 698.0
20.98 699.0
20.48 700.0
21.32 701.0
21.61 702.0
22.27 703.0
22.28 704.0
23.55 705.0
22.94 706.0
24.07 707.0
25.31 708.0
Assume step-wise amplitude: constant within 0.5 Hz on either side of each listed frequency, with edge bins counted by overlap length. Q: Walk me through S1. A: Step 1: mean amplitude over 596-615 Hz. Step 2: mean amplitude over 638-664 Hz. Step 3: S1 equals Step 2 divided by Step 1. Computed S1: 1.14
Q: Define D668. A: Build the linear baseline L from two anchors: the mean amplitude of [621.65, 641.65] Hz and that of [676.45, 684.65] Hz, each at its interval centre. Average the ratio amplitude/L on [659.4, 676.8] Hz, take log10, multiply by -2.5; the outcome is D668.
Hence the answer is 0.104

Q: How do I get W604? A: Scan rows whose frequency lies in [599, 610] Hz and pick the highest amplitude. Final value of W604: 17.05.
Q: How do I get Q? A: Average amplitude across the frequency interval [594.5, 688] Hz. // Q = 16.9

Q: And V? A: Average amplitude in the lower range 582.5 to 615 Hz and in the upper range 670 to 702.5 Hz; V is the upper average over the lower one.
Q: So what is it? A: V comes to 1.6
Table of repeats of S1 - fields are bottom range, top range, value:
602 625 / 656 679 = 0.96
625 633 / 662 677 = 0.86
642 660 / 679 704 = 1.21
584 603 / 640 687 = 1.75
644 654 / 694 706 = 1.31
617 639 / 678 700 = 1.02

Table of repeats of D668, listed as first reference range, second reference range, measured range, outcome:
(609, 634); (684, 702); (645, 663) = 0.18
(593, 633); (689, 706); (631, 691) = 0.10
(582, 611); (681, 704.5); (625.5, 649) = -0.18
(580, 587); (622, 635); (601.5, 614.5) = -0.12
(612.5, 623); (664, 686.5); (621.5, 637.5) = -0.02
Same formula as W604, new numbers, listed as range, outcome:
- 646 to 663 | 18.23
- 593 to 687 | 21.55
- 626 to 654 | 21.49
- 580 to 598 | 11.14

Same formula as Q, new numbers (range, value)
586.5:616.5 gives 12.9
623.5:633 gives 19.7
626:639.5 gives 18.4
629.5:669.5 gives 16.8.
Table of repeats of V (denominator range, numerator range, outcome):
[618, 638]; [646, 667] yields 0.86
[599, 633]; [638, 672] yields 0.94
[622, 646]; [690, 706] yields 1.16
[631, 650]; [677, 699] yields 1.17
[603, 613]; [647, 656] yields 1.05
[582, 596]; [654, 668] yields 1.98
